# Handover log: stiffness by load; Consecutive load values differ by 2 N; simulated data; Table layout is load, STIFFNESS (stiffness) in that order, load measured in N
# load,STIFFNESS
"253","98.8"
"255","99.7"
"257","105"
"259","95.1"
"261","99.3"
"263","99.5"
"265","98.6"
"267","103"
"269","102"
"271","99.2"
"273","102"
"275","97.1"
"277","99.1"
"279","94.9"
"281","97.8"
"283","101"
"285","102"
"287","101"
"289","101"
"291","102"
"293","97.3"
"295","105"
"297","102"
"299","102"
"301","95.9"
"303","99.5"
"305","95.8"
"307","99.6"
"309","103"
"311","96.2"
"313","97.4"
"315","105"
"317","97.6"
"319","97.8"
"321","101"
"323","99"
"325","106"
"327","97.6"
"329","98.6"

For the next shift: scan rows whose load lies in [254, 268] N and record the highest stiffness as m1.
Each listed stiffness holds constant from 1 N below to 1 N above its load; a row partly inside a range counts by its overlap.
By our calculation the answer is 105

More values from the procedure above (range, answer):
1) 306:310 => 103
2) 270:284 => 102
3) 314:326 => 106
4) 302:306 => 99.5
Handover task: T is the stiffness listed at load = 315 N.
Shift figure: 105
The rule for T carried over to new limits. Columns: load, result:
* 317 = 97.6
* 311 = 96.2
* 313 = 97.4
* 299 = 102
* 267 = 103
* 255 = 99.7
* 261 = 99.3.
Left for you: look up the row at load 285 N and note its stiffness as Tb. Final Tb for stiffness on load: 102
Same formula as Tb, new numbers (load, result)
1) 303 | 99.5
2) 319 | 97.8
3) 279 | 94.9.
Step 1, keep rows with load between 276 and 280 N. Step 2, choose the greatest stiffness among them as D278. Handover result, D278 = 99.1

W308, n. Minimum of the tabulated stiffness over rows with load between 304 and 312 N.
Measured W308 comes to 95.8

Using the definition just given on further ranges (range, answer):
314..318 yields 97.6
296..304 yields 95.9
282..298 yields 97.3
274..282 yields 94.9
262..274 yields 98.6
